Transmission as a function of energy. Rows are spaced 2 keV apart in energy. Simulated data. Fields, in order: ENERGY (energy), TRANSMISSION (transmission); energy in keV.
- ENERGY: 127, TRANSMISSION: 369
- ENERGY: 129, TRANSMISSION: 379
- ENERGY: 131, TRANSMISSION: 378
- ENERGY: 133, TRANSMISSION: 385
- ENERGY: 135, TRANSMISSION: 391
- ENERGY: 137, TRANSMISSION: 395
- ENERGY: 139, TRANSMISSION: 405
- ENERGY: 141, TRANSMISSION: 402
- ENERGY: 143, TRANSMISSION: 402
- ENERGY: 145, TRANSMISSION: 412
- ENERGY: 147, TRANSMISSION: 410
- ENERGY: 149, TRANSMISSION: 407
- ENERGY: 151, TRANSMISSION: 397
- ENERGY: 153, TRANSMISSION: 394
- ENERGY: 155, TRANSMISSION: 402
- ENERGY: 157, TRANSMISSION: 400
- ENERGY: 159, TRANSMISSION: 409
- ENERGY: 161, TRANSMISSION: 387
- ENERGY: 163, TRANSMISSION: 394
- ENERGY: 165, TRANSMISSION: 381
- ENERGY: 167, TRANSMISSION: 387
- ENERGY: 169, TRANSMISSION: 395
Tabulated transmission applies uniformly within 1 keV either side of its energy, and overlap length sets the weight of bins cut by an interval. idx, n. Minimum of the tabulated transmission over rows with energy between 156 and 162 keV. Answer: 387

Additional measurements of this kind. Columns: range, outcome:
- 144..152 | 397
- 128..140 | 378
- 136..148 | 395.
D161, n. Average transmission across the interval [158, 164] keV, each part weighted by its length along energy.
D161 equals 397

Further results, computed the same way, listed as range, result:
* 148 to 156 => 400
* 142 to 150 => 408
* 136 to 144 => 401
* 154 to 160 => 404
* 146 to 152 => 405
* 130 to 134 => 382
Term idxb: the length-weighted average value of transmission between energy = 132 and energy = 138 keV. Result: 390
